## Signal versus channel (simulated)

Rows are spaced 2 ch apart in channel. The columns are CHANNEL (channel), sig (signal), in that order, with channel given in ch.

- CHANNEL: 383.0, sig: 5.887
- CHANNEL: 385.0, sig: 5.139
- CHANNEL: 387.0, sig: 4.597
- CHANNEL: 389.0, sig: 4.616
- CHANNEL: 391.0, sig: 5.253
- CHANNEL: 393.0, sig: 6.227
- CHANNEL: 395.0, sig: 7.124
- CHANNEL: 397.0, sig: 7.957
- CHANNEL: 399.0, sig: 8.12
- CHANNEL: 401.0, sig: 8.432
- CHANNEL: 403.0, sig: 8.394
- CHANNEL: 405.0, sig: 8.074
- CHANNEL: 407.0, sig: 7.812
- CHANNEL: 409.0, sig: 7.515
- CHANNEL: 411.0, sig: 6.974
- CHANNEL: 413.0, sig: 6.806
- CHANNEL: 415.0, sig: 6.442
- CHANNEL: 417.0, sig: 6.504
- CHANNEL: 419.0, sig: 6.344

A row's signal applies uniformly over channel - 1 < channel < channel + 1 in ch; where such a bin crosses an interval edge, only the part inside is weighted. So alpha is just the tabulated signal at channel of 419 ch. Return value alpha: 6.344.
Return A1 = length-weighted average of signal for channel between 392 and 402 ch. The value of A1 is 7.57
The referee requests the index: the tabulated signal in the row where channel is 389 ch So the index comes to 4.616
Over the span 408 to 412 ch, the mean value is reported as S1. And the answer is 7.24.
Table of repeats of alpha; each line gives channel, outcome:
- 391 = 5.253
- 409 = 7.515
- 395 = 7.124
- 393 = 6.227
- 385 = 5.139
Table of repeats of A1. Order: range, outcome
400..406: 8.3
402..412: 7.75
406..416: 7.11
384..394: 5.17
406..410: 7.66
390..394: 5.74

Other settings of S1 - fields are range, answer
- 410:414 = 6.89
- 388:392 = 4.93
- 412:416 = 6.62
